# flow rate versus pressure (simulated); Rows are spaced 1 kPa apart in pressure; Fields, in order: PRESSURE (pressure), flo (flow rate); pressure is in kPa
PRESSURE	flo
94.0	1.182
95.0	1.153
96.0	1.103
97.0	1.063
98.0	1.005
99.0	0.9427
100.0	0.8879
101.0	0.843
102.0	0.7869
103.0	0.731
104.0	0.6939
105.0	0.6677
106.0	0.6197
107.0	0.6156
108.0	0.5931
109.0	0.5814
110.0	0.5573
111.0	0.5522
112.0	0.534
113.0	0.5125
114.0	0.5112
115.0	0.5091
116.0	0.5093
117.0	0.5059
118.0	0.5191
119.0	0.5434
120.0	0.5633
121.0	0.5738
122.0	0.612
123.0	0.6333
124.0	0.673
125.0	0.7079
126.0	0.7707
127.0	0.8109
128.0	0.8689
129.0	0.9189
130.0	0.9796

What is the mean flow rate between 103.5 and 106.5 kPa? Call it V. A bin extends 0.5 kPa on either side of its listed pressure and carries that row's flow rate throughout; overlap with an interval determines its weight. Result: 0.66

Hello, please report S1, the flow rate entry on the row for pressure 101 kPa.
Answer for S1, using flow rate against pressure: 0.843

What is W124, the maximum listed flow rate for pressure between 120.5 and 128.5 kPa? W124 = 0.8689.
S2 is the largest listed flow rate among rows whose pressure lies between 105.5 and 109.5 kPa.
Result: 0.6197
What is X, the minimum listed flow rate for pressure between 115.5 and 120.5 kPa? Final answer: 0.5059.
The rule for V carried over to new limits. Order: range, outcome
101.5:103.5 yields 0.759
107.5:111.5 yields 0.571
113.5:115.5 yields 0.51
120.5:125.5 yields 0.64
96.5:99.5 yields 1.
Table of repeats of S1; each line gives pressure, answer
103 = 0.731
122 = 0.612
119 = 0.5434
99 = 0.9427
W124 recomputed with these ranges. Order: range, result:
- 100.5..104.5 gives 0.843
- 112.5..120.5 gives 0.5633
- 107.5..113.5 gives 0.5931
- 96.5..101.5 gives 1.063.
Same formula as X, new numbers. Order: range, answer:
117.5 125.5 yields 0.5191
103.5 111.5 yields 0.5522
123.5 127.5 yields 0.673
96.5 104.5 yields 0.6939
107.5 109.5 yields 0.5814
